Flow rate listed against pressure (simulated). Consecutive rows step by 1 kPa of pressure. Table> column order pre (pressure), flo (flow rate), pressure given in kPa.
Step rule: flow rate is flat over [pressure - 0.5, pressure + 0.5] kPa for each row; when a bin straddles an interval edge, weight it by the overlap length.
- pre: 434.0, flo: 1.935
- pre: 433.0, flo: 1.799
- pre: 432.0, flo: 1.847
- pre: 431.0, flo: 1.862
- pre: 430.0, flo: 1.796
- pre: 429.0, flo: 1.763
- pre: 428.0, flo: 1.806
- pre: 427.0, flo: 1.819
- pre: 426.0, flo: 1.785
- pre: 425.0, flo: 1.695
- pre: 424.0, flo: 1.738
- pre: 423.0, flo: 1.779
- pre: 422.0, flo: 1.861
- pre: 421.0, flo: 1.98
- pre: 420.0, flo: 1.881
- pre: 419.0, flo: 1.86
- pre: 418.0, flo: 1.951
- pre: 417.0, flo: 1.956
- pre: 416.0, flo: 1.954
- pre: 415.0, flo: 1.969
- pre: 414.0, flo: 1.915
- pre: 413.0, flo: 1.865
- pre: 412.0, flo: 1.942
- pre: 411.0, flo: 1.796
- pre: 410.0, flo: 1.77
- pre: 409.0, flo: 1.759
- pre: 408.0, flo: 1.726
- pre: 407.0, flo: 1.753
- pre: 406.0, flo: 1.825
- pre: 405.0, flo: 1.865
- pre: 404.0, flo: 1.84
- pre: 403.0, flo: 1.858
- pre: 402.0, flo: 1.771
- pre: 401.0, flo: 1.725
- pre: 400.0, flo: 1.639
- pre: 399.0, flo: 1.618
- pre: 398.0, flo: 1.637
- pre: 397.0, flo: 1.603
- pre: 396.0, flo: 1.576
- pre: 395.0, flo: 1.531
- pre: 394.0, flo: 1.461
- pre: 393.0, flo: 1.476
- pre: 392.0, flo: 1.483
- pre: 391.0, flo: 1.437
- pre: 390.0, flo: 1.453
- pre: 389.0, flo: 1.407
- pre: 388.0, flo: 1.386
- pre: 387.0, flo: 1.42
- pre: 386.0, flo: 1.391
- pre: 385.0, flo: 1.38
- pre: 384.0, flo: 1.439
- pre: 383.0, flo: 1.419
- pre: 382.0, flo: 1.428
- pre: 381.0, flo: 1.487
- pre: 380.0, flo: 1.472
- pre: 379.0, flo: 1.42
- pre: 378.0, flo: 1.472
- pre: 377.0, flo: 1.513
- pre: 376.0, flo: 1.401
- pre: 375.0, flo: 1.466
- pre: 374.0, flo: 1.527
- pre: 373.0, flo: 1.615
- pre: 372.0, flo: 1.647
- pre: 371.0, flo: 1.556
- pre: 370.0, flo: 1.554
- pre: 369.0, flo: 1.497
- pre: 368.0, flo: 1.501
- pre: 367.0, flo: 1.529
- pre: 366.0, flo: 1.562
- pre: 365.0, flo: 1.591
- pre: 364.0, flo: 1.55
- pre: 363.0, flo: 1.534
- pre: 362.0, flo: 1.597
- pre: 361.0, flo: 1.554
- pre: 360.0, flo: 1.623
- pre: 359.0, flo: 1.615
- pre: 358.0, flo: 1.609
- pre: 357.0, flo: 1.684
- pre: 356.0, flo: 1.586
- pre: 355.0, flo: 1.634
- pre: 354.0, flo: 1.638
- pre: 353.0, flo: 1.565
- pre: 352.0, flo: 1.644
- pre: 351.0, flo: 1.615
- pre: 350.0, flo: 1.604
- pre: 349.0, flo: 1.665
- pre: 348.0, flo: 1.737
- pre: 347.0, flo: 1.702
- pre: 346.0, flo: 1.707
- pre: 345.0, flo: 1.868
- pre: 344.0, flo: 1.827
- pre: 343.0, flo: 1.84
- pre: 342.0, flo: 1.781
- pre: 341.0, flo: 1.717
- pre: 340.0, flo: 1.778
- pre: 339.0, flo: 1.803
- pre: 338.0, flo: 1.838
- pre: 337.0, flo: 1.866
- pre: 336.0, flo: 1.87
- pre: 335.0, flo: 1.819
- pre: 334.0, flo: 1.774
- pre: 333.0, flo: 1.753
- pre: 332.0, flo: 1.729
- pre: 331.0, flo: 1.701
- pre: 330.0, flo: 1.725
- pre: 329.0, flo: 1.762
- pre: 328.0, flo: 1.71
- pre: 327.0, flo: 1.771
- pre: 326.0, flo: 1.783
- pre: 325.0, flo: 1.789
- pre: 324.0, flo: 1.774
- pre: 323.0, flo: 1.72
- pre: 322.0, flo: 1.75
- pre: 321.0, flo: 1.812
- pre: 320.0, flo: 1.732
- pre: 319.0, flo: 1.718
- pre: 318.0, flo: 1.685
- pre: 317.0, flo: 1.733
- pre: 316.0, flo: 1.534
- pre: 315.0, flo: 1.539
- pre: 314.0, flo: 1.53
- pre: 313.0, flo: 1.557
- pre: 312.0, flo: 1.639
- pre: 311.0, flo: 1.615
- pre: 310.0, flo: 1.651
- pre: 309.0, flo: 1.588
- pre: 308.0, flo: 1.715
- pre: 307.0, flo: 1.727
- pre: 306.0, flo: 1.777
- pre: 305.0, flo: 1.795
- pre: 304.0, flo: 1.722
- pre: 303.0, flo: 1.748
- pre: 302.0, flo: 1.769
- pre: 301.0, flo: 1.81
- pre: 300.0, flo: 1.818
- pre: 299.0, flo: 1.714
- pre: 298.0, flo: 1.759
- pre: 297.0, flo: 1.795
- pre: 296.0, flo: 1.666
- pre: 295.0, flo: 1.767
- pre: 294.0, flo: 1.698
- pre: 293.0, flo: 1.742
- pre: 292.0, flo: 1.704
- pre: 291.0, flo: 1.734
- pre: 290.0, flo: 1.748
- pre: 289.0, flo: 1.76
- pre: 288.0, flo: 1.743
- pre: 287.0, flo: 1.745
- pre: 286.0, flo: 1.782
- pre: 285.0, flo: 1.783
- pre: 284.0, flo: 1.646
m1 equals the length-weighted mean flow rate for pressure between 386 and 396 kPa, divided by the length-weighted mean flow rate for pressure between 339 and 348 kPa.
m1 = 0.82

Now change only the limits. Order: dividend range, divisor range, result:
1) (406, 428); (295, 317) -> 1.09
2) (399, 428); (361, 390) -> 1.22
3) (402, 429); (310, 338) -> 1.07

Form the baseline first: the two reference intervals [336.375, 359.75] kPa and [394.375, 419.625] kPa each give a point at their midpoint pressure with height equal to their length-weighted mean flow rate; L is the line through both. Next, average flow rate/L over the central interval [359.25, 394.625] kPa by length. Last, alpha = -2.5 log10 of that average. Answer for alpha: 0.17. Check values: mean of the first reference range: 1.71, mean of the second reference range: 1.79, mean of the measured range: 1.49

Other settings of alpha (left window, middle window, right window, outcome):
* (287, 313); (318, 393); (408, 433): 0.10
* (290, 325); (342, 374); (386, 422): 0.05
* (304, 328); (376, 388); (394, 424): 0.22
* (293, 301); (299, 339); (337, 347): 0.03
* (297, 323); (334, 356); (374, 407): -0.07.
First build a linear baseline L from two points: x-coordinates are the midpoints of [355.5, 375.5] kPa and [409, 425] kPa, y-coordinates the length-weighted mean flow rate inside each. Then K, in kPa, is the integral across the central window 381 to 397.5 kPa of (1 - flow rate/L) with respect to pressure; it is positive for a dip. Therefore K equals 2.4 kPa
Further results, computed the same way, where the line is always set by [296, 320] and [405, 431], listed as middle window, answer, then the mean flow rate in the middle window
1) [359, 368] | 1.02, 1.57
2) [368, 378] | 1.42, 1.53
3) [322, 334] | -0.20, 1.75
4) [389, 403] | 1.82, 1.57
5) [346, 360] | 0.90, 1.64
